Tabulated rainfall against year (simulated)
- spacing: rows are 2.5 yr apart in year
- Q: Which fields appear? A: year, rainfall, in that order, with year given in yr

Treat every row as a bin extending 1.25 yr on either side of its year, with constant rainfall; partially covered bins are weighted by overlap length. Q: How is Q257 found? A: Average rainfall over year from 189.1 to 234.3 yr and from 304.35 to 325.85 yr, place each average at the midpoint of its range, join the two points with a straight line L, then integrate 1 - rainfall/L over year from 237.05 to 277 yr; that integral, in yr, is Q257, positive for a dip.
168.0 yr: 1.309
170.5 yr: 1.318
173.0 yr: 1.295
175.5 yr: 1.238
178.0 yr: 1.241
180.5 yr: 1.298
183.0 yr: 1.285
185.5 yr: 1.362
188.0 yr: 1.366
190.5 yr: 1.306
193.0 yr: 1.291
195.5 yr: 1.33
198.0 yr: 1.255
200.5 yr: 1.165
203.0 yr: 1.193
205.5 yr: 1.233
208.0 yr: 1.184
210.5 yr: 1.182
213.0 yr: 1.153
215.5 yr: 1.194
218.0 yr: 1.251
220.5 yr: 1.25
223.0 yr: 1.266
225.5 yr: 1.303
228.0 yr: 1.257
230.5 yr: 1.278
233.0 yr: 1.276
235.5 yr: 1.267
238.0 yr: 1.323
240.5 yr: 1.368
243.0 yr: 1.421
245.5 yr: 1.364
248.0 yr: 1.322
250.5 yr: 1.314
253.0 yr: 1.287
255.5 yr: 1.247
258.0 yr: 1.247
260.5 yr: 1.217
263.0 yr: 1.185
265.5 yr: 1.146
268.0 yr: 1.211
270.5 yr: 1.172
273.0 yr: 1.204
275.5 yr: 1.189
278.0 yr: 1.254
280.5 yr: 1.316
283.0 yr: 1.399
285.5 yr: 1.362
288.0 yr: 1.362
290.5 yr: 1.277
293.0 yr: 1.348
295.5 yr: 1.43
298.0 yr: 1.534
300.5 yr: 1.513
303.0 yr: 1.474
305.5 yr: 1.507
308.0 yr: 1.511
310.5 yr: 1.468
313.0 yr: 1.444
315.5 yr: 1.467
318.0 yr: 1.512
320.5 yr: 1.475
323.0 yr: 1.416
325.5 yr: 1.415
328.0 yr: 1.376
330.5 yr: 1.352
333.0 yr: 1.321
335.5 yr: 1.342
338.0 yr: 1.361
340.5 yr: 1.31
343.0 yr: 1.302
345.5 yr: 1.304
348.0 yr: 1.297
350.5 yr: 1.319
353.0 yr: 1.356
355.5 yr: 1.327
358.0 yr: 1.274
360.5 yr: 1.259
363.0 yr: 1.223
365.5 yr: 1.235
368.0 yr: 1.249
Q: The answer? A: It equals 2.3 yr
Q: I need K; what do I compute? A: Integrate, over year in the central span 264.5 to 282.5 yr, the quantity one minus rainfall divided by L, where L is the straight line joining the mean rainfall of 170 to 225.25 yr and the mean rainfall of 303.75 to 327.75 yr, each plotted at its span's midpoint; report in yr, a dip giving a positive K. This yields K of 2.2 yr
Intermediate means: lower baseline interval 1.26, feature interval 1.22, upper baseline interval 1.46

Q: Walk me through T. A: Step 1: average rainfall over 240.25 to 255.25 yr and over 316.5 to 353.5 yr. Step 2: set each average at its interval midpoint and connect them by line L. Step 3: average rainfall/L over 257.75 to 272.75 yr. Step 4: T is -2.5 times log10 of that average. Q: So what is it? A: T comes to 0.13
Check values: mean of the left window 1.34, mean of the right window 1.36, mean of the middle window 1.19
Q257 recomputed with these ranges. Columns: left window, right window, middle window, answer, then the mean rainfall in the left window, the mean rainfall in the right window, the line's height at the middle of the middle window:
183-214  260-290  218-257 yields -1.5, 1.25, 1.25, 1.25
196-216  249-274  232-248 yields -1.6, 1.2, 1.22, 1.21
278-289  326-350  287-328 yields -3.2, 1.35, 1.33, 1.34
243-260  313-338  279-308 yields -1.1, 1.3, 1.41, 1.36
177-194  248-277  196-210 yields 0.8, 1.31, 1.22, 1.29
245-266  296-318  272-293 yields 1.2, 1.26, 1.49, 1.38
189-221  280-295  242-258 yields -0.3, 1.23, 1.35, 1.3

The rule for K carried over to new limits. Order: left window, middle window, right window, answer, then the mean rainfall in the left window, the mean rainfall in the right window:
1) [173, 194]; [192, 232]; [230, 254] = 2.3 yr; 1.3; 1.32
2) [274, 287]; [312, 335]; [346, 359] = -1.9 yr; 1.3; 1.31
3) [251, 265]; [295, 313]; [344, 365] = -3.2 yr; 1.24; 1.29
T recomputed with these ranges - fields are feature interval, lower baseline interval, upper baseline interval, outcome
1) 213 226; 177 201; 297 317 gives 0.09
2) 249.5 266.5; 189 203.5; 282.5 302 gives 0.10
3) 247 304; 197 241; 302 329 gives 0.05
